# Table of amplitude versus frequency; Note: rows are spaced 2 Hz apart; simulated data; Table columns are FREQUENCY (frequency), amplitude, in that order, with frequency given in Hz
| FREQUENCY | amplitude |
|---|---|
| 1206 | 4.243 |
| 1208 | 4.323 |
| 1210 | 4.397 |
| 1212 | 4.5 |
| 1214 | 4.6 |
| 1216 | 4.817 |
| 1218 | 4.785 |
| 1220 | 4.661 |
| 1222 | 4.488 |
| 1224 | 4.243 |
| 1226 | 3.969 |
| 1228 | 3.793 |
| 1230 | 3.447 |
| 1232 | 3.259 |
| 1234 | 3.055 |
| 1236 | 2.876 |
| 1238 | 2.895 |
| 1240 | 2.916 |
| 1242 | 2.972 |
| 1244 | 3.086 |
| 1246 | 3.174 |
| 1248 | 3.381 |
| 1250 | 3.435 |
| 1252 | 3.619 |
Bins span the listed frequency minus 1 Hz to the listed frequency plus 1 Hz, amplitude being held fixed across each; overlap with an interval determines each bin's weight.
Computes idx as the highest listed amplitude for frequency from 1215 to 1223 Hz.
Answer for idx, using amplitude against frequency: 4.817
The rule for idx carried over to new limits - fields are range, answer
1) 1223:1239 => 4.243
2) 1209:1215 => 4.6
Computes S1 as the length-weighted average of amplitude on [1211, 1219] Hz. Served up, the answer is 4.68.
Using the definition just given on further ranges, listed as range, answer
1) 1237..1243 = 2.93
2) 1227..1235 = 3.39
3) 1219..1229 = 4.23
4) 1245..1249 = 3.28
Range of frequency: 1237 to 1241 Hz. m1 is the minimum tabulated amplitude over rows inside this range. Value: 2.895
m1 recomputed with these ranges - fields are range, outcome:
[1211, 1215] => 4.5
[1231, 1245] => 2.876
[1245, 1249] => 3.174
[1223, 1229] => 3.793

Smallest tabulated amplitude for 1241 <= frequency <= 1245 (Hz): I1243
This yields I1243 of 2.972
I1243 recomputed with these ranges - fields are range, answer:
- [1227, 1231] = 3.447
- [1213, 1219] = 4.6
